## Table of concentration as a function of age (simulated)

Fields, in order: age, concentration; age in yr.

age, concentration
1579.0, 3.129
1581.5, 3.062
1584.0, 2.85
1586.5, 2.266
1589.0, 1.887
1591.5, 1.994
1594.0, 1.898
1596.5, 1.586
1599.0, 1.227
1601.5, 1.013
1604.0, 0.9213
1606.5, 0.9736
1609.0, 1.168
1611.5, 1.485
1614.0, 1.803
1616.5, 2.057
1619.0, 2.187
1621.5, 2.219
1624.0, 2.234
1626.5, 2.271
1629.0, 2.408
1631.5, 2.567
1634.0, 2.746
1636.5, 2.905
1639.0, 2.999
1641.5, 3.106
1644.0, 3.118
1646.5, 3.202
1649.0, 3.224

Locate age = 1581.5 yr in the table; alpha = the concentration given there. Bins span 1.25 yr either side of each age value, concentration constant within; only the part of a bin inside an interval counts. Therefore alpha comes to 3.062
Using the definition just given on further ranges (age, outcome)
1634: 2.746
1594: 1.898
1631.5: 2.567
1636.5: 2.905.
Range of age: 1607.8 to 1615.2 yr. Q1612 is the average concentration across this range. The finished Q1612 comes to 1.49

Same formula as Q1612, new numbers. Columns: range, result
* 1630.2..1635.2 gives 2.65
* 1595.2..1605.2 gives 1.19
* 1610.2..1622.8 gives 1.95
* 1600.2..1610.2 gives 1.02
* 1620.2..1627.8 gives 2.24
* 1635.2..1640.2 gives 2.95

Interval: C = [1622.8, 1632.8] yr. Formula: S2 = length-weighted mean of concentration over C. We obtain 2.37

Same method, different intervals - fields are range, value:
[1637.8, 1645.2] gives 3.07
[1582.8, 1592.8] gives 2.24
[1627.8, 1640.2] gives 2.73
